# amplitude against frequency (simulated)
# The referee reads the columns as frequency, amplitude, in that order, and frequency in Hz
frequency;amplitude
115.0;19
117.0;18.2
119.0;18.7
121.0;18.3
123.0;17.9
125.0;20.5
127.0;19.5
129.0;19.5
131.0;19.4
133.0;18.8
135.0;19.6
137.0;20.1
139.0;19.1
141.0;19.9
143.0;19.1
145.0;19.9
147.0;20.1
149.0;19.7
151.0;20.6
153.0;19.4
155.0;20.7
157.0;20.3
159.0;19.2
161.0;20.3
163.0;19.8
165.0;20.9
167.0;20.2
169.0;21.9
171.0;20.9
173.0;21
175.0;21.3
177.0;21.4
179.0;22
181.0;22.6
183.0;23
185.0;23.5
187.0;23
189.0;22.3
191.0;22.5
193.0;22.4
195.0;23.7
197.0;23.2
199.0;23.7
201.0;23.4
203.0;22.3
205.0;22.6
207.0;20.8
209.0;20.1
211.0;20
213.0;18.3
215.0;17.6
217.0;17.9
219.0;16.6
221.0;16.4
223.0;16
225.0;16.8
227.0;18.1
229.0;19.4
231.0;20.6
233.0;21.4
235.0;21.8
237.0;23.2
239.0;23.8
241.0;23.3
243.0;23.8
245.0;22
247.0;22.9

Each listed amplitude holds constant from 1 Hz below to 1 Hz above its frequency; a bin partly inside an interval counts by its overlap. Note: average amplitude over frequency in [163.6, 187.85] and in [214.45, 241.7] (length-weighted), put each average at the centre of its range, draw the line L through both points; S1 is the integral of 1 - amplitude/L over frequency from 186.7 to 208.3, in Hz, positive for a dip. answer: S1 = -1.9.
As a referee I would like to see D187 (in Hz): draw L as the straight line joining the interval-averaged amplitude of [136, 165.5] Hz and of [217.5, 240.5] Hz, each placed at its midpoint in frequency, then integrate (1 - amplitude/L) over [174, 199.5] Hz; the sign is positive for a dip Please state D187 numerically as -3.8 Hz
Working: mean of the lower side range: 19.9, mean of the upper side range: 19.5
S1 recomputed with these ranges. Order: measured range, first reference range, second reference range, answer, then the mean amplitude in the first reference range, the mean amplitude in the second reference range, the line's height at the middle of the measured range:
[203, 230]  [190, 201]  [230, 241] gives 4.8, 23.1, 22.3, 22.7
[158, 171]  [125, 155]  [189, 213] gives 0.1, 19.7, 22.1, 20.6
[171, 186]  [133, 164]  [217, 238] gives -2.0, 19.8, 19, 19.5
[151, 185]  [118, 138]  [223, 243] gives -2.0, 19.2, 20.8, 19.8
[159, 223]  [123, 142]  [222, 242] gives -3.2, 19.5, 20.4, 20.1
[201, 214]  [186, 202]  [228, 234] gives 0.7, 23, 20.5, 22.1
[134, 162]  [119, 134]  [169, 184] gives 0.5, 19.1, 21.8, 20.2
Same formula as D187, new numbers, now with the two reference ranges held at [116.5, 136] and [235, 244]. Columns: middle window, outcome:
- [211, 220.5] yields 2.0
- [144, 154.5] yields 0.0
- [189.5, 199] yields -0.6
